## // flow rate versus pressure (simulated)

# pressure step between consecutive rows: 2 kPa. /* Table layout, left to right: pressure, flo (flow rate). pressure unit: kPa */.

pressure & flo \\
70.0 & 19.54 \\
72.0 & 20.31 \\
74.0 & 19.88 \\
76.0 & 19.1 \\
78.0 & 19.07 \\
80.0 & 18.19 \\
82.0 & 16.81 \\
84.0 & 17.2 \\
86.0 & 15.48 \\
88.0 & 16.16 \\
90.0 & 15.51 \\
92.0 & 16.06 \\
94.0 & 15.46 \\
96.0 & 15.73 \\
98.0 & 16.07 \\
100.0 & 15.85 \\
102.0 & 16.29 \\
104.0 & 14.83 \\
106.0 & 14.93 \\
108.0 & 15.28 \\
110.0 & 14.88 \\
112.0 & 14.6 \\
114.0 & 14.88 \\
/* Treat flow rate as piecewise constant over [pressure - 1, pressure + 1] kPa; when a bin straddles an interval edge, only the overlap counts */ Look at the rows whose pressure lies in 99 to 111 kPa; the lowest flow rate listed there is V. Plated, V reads 14.83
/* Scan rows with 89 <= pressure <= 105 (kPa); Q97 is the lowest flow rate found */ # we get 14.83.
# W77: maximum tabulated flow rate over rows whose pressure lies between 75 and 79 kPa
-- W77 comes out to 19.1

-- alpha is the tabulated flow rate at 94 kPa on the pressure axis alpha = 15.46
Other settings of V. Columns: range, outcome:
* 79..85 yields 16.81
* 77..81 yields 18.19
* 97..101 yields 15.85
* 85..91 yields 15.48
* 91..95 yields 15.46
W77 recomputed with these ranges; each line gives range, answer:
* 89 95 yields 16.06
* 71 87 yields 20.31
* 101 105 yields 16.29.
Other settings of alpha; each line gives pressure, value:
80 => 18.19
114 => 14.88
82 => 16.81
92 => 16.06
